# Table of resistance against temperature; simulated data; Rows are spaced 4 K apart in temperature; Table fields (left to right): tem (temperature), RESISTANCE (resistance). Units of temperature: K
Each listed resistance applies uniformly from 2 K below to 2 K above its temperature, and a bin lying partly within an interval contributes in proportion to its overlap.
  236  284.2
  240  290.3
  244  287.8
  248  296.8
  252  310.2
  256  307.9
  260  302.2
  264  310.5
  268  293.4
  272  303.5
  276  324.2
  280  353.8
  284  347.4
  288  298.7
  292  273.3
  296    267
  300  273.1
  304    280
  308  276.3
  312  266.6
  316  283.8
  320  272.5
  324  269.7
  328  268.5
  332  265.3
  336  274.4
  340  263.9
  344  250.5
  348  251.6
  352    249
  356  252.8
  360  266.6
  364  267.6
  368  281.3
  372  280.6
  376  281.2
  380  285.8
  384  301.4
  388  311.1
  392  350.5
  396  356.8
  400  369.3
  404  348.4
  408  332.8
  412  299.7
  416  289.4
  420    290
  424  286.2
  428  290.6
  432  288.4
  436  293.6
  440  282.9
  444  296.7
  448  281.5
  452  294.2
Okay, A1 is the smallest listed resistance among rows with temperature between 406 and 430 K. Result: 286.2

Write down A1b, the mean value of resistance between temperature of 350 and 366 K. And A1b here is 259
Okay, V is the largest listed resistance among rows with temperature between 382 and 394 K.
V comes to 350.5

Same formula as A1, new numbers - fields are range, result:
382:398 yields 301.4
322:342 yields 263.9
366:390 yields 280.6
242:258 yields 287.8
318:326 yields 269.7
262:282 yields 293.4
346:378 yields 249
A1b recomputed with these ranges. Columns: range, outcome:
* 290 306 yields 273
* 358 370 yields 272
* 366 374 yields 281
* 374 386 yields 289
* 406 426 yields 300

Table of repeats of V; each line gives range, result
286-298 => 298.7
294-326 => 283.8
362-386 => 301.4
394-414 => 369.3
